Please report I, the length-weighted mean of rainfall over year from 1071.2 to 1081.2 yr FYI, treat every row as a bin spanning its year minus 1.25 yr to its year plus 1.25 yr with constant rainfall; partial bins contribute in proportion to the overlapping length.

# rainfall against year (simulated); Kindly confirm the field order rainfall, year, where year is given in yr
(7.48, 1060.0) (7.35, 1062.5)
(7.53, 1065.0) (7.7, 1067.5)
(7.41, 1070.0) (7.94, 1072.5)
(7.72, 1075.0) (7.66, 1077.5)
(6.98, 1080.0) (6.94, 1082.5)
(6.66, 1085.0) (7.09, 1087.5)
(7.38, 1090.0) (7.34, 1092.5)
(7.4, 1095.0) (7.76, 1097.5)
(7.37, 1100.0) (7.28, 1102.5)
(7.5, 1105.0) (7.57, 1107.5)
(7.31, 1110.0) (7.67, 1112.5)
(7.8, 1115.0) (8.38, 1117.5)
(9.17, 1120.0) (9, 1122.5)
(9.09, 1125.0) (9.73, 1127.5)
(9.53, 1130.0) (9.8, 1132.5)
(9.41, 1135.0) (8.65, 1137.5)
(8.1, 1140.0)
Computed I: 7.58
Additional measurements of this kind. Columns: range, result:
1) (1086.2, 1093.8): 7.27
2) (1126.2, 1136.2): 9.62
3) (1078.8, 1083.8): 6.96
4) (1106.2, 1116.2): 7.59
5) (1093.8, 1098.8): 7.58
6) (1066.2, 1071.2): 7.56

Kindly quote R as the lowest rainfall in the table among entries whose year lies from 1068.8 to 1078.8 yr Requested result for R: 7.41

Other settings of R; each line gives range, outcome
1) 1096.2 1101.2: 7.37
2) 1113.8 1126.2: 7.8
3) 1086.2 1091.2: 7.09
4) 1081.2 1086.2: 6.66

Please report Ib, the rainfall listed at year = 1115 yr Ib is 7.8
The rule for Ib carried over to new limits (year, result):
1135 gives 9.41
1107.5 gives 7.57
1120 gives 9.17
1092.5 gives 7.34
